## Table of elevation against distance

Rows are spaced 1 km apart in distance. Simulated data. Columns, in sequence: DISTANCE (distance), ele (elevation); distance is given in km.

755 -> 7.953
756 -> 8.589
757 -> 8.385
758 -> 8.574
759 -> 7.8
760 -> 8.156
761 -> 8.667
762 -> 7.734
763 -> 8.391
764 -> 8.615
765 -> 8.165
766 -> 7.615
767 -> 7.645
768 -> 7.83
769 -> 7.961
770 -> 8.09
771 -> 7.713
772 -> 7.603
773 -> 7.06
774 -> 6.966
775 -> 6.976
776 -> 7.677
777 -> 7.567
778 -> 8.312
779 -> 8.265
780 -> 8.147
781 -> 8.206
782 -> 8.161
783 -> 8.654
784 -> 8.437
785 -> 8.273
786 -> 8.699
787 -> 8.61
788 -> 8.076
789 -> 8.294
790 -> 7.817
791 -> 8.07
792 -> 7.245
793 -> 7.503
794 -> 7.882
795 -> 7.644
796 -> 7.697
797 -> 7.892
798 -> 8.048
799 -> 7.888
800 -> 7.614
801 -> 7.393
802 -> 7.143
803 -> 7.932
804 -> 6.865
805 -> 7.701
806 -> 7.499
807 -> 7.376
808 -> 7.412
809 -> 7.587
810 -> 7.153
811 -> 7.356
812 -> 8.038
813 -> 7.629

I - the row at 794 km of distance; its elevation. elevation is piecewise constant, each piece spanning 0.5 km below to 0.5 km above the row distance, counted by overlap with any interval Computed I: 7.882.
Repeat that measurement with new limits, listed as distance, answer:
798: 8.048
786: 8.699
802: 7.143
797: 7.892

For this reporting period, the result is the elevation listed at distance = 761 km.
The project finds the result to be 8.667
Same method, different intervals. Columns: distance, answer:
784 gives 8.437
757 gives 8.385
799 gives 7.888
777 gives 7.567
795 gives 7.644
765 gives 8.165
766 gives 7.615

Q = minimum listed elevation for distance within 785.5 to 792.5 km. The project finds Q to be 7.245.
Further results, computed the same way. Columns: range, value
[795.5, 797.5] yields 7.697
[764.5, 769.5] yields 7.615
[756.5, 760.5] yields 7.8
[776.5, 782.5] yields 7.567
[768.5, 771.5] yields 7.713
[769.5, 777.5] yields 6.966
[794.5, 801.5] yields 7.393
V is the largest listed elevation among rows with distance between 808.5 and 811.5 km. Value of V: 7.587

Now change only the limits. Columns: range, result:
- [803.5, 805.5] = 7.701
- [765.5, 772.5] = 8.09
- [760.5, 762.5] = 8.667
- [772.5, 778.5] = 8.312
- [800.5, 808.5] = 7.932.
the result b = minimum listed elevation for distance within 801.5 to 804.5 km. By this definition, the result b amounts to 6.865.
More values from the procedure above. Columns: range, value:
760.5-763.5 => 7.734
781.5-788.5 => 8.076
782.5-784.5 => 8.437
